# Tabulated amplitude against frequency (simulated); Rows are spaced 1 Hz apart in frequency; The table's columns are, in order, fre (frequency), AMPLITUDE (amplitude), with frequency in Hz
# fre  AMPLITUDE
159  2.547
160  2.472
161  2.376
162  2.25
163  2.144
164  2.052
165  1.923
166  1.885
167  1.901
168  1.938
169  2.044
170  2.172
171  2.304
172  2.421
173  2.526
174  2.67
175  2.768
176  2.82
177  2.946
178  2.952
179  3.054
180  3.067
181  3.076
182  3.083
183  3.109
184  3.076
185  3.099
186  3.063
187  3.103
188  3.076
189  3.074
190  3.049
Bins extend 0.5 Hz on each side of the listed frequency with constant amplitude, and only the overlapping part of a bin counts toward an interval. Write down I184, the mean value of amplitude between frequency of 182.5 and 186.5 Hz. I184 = 3.09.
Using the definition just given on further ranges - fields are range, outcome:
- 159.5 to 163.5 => 2.31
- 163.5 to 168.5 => 1.94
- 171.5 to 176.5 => 2.64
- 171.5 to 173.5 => 2.47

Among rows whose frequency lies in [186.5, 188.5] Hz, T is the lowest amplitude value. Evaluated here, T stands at 3.076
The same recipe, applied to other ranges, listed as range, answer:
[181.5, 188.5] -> 3.063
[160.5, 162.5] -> 2.25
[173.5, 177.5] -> 2.67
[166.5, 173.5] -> 1.901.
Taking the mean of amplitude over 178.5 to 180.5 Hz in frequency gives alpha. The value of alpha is 3.06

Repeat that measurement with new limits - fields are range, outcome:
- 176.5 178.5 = 2.95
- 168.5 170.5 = 2.11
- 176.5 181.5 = 3.02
